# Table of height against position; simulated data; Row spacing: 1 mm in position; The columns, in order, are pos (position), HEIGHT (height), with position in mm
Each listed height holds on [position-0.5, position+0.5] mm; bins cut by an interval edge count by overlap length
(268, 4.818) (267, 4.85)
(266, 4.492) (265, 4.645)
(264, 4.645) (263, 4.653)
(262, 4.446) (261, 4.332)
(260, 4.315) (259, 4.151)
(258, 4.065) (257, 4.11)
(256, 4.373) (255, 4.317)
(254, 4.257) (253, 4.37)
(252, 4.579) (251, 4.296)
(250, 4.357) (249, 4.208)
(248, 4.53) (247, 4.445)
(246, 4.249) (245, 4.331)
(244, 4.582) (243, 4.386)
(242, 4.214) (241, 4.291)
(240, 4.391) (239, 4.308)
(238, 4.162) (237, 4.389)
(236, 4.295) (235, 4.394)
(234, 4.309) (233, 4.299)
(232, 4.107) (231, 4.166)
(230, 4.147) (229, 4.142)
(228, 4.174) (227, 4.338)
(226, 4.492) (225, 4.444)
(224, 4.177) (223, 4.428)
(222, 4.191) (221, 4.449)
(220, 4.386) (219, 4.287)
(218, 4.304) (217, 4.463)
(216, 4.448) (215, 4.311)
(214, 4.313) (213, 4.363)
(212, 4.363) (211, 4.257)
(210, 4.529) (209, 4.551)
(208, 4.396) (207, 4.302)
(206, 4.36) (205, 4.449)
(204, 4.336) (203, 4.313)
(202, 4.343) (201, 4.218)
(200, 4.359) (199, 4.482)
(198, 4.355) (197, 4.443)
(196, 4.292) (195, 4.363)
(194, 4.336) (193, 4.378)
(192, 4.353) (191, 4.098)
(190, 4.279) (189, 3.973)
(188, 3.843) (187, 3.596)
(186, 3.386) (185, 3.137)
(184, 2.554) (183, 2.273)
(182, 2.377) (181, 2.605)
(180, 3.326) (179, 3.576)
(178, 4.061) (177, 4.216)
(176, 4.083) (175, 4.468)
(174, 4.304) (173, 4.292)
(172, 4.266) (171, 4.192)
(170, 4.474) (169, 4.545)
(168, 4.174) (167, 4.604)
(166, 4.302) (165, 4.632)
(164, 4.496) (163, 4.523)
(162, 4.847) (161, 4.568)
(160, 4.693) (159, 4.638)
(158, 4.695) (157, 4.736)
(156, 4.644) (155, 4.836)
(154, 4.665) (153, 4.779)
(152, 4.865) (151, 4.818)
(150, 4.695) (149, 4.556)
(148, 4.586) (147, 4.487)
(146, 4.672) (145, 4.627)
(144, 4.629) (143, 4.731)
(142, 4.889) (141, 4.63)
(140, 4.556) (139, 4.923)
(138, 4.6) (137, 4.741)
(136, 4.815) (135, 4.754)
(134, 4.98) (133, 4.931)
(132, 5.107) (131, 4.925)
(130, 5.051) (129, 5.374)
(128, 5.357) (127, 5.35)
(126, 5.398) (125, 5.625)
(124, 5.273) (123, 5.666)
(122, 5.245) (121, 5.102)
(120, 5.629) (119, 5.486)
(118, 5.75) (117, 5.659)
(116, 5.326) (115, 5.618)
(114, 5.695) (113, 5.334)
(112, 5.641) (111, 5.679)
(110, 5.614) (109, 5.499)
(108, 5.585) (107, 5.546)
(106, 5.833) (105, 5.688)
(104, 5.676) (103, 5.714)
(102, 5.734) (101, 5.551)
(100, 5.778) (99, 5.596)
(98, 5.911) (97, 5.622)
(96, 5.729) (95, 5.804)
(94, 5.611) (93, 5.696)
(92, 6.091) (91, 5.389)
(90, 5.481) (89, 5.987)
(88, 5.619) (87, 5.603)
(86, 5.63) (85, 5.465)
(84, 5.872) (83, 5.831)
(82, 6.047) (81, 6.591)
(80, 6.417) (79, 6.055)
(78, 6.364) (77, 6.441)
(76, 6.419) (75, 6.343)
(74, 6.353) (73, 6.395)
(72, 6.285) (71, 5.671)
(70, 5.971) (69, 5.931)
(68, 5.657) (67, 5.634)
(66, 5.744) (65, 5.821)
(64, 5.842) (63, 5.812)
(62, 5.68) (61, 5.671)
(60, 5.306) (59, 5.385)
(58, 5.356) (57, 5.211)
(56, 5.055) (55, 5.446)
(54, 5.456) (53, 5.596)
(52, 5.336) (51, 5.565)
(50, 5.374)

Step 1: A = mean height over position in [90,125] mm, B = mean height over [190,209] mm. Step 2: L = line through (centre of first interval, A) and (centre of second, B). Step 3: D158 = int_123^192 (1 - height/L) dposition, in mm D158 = 6.9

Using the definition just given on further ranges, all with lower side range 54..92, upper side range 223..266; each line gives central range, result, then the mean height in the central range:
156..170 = 1.3 mm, 4.57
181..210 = 4.6 mm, 3.99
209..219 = 0.5 mm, 4.38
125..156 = 2.3 mm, 4.85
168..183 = 3.3 mm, 3.87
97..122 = -0.4 mm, 5.6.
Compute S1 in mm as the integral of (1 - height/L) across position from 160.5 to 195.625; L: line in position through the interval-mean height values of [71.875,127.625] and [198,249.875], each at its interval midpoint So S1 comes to 6.3 mm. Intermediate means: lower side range 5.75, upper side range 4.34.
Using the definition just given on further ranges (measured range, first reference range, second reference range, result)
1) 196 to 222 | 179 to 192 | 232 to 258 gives -4.50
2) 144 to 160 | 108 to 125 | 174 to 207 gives 0.22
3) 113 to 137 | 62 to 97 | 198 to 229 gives 0.42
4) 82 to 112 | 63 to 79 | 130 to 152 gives -0.67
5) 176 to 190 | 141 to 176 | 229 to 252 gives 3.53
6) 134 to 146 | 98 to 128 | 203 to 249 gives 1.24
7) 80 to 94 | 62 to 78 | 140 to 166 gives -0.15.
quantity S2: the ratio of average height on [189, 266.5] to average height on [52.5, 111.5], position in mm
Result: 0.8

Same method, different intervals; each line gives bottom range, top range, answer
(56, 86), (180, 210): 0.67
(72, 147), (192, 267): 0.79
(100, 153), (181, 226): 0.79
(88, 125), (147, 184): 0.76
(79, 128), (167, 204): 0.70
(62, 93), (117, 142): 0.86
